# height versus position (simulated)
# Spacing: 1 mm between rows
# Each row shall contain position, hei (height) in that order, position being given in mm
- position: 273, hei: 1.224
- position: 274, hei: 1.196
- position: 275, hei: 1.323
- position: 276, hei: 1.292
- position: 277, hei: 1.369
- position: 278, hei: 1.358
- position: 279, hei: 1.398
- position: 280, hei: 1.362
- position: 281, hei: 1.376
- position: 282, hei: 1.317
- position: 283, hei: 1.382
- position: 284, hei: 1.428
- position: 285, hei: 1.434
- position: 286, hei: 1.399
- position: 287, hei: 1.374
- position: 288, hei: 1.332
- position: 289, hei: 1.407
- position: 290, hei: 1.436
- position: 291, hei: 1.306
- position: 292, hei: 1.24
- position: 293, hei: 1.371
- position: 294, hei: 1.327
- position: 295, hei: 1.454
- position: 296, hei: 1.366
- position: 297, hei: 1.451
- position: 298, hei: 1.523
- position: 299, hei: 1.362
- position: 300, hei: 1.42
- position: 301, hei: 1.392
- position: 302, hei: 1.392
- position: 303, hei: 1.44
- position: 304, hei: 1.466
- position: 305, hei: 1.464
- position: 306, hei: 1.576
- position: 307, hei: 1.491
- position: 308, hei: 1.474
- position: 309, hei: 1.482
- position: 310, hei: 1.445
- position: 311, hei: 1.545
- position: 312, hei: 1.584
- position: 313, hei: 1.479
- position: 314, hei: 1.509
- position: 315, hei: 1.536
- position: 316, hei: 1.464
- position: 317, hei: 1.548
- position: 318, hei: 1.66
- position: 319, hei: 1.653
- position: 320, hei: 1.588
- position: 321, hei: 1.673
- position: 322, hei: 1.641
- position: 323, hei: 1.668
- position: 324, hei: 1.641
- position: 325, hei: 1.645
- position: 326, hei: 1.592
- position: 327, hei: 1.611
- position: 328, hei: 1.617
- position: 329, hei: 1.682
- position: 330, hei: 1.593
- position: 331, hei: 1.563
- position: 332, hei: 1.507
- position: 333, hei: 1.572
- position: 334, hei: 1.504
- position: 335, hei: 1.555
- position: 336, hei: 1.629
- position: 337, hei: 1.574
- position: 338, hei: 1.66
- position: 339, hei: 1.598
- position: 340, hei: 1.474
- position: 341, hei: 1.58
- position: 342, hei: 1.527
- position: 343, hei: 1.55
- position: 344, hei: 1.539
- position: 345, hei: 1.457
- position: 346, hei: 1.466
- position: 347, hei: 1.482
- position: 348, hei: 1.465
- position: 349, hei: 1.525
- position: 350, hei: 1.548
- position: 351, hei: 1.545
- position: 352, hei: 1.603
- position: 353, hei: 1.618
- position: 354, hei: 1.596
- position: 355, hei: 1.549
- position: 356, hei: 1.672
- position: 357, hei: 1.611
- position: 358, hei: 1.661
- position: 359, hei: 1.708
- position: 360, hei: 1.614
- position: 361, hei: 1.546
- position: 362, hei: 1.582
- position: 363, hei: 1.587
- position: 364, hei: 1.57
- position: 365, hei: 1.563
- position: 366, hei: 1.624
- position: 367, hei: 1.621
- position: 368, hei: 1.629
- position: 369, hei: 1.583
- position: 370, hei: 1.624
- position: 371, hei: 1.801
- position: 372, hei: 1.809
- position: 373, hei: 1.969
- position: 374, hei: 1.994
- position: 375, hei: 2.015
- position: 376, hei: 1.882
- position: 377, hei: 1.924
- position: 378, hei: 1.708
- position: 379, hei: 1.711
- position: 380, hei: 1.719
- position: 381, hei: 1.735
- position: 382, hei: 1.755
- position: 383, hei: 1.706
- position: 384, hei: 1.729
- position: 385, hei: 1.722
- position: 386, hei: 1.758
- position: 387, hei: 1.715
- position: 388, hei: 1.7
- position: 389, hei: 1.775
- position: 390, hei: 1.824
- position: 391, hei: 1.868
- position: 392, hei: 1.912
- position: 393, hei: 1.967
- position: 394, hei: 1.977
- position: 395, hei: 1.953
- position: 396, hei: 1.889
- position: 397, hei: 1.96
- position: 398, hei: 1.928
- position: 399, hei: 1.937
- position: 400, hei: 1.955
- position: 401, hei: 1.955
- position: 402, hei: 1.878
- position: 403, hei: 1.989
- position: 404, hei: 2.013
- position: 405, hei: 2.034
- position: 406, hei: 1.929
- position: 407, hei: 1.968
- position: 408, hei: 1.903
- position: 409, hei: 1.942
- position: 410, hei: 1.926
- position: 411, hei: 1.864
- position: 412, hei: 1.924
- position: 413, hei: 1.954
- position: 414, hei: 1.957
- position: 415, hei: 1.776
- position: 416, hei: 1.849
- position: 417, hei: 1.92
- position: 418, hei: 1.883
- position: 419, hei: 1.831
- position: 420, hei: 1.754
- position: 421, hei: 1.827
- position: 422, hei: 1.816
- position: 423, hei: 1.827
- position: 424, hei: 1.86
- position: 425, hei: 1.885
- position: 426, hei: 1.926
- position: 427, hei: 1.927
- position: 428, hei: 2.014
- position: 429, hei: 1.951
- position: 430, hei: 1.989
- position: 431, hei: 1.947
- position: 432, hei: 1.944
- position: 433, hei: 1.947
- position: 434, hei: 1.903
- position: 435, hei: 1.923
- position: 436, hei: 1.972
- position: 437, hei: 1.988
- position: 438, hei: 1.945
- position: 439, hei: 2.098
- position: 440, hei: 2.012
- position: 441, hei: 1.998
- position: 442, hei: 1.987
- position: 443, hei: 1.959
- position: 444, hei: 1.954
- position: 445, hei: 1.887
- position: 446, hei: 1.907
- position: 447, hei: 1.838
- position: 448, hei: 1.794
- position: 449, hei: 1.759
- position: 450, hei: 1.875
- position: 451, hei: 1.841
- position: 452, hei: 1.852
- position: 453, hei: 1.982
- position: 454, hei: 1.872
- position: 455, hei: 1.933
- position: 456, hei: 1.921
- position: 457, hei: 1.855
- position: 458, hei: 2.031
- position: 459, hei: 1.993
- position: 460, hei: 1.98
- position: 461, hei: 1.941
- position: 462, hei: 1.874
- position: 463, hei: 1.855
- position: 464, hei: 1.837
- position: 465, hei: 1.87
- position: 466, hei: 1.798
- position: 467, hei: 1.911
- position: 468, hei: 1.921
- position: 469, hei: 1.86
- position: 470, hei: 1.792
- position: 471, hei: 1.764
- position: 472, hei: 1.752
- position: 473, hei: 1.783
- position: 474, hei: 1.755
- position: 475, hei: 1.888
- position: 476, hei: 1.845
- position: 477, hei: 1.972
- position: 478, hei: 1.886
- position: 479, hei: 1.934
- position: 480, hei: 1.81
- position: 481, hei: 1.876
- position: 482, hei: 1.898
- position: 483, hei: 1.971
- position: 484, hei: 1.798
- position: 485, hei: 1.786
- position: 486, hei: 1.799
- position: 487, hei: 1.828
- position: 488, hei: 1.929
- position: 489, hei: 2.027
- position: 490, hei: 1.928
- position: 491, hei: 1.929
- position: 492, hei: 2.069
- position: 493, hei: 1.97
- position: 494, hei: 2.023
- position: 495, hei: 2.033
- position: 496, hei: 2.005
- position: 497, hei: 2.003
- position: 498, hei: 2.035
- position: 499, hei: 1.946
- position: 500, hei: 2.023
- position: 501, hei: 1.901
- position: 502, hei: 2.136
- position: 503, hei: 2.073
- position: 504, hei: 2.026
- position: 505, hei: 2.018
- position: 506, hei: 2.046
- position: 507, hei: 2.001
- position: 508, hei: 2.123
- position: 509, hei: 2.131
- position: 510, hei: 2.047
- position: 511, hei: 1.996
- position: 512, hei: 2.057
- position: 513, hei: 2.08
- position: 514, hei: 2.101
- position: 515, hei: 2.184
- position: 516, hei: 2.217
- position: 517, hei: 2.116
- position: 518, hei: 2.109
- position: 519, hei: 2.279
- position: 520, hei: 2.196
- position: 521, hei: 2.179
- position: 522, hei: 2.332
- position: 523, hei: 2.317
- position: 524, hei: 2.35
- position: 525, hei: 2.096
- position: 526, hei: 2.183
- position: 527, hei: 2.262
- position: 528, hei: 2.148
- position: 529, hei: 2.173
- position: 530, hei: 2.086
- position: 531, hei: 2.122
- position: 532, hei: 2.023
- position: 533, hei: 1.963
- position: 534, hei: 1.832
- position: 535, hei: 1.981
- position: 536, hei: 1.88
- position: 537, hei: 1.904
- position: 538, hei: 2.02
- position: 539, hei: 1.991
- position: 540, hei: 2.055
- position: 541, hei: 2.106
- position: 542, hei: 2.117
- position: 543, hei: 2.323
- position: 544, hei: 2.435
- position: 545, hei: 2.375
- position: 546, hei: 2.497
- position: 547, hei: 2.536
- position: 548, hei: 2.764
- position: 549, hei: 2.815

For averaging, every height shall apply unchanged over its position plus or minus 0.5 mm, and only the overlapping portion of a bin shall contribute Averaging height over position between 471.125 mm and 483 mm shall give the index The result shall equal 1.86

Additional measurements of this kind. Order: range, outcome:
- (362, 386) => 1.74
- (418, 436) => 1.9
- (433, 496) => 1.9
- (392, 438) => 1.92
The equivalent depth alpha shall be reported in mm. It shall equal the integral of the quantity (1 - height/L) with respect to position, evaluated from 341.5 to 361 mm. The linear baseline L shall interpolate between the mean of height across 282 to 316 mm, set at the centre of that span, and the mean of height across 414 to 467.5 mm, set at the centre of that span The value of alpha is 0.5 mm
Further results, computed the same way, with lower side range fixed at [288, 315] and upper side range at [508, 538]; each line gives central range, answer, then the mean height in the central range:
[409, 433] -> -1.2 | 1.9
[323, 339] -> -0.7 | 1.6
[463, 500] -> 1.7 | 1.9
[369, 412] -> -3.8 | 1.86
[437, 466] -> -0.3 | 1.92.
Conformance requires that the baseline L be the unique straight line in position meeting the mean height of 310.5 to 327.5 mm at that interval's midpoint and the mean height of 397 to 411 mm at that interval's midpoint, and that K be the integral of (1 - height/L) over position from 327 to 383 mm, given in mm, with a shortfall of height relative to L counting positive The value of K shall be 3.5 mm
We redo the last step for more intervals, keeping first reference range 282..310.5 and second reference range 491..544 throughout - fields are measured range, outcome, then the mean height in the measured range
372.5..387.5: -1.2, 1.8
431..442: -0.8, 1.97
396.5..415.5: -2.1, 1.94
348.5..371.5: 0.0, 1.61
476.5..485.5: 0.4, 1.88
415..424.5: -0.3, 1.84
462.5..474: 0.6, 1.83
